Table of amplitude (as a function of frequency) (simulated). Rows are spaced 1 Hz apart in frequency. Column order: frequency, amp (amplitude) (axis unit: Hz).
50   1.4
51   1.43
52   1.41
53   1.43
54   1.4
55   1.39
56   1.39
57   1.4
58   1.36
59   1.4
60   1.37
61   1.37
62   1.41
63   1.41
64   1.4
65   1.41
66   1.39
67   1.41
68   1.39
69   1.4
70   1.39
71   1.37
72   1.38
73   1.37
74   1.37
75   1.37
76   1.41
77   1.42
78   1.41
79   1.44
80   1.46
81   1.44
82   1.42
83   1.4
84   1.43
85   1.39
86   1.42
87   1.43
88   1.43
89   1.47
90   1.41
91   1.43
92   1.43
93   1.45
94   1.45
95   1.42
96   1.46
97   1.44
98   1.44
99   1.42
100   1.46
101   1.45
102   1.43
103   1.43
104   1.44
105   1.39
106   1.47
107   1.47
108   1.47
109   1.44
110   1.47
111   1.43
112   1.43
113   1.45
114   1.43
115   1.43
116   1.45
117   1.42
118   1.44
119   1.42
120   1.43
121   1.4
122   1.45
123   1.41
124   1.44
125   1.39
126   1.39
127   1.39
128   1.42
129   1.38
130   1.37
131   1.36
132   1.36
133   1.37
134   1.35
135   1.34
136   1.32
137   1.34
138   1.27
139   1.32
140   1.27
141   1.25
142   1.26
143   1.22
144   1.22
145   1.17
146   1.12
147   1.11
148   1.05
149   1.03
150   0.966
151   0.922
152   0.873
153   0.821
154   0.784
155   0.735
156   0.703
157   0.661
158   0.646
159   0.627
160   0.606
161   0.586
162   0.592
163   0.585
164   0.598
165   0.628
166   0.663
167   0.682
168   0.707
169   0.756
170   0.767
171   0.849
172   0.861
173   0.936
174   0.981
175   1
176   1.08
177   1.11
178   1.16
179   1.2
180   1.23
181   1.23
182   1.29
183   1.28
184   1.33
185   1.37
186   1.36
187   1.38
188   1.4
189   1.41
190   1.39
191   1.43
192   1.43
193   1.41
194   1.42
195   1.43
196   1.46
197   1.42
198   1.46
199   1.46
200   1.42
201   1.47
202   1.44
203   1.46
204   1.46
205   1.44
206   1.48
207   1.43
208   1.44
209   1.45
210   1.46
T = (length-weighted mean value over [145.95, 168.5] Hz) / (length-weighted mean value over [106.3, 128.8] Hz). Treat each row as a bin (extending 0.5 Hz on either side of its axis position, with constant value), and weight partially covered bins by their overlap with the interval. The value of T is 0.53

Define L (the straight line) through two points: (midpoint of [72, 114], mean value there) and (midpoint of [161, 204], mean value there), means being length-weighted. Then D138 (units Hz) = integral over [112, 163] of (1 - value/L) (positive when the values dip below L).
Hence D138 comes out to 5.1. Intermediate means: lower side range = 1.43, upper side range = 1.15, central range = 1.17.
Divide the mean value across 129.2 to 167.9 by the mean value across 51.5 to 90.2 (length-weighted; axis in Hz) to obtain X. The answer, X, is 0.71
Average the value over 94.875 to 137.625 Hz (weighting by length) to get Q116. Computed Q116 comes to 1.42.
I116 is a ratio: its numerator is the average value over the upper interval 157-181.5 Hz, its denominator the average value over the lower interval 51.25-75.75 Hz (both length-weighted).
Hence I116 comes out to 0.60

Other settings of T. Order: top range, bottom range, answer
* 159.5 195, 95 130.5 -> 0.74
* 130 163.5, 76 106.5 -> 0.72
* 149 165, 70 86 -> 0.51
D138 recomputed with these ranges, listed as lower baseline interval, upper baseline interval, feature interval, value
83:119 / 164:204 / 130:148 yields 0.8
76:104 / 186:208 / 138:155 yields 4.2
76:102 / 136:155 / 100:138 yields -4.6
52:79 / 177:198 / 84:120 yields -1.5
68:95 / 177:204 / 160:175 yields 7.0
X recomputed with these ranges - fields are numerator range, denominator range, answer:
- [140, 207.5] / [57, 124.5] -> 0.77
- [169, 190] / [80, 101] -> 0.81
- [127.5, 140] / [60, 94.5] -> 0.95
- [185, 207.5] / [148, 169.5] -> 1.96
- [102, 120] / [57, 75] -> 1.04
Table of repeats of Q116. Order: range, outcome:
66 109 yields 1.42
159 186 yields 0.929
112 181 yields 1.1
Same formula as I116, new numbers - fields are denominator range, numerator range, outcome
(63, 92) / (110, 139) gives 0.99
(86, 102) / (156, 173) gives 0.48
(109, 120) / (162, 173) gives 0.50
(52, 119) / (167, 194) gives 0.82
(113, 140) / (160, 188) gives 0.70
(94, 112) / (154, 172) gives 0.47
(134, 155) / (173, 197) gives 1.14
